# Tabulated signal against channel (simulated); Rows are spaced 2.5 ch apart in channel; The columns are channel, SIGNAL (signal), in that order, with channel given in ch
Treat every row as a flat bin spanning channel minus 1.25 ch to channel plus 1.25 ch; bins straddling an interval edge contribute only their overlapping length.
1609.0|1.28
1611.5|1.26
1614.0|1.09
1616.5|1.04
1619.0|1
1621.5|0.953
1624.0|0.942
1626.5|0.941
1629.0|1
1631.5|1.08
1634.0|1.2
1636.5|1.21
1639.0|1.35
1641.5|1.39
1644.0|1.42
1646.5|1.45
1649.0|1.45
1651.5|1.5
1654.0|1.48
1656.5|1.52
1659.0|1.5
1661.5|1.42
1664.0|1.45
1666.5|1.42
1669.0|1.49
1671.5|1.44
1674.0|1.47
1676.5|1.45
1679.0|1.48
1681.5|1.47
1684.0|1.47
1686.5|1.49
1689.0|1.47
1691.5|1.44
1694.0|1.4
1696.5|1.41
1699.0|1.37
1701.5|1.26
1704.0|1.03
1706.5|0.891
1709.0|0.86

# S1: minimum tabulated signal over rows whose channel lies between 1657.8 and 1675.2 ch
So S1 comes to 1.42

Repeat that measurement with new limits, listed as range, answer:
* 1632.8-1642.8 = 1.2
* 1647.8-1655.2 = 1.45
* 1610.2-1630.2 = 0.941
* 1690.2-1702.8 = 1.26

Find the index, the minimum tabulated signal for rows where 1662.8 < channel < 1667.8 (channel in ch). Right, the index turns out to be 1.42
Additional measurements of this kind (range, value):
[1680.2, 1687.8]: 1.47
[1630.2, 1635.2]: 1.08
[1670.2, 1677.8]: 1.44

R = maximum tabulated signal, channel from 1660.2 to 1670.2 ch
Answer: 1.49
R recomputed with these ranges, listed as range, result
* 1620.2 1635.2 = 1.2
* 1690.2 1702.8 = 1.44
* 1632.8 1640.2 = 1.35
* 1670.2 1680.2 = 1.48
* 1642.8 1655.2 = 1.5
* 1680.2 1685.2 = 1.47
